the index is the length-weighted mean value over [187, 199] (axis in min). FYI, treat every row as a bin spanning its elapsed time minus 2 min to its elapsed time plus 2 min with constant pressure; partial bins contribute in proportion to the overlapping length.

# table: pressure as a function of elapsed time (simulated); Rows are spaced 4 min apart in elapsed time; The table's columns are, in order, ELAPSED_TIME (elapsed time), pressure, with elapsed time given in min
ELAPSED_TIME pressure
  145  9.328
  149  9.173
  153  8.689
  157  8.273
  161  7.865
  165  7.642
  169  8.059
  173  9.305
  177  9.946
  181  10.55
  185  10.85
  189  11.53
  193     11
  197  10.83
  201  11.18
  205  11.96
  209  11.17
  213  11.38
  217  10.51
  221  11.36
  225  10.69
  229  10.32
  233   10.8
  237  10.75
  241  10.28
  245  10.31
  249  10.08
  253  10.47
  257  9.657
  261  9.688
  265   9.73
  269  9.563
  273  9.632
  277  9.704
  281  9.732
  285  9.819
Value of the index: 11.1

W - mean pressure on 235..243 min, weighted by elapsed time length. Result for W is 10.5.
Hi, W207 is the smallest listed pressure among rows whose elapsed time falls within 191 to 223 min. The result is 10.51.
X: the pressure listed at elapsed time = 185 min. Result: 10.85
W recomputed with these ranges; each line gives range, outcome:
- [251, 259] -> 10.1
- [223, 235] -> 10.6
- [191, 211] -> 11.2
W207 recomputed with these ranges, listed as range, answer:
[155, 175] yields 7.642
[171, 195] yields 9.305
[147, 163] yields 7.865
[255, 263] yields 9.657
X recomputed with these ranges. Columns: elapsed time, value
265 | 9.73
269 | 9.563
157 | 8.273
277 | 9.704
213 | 11.38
